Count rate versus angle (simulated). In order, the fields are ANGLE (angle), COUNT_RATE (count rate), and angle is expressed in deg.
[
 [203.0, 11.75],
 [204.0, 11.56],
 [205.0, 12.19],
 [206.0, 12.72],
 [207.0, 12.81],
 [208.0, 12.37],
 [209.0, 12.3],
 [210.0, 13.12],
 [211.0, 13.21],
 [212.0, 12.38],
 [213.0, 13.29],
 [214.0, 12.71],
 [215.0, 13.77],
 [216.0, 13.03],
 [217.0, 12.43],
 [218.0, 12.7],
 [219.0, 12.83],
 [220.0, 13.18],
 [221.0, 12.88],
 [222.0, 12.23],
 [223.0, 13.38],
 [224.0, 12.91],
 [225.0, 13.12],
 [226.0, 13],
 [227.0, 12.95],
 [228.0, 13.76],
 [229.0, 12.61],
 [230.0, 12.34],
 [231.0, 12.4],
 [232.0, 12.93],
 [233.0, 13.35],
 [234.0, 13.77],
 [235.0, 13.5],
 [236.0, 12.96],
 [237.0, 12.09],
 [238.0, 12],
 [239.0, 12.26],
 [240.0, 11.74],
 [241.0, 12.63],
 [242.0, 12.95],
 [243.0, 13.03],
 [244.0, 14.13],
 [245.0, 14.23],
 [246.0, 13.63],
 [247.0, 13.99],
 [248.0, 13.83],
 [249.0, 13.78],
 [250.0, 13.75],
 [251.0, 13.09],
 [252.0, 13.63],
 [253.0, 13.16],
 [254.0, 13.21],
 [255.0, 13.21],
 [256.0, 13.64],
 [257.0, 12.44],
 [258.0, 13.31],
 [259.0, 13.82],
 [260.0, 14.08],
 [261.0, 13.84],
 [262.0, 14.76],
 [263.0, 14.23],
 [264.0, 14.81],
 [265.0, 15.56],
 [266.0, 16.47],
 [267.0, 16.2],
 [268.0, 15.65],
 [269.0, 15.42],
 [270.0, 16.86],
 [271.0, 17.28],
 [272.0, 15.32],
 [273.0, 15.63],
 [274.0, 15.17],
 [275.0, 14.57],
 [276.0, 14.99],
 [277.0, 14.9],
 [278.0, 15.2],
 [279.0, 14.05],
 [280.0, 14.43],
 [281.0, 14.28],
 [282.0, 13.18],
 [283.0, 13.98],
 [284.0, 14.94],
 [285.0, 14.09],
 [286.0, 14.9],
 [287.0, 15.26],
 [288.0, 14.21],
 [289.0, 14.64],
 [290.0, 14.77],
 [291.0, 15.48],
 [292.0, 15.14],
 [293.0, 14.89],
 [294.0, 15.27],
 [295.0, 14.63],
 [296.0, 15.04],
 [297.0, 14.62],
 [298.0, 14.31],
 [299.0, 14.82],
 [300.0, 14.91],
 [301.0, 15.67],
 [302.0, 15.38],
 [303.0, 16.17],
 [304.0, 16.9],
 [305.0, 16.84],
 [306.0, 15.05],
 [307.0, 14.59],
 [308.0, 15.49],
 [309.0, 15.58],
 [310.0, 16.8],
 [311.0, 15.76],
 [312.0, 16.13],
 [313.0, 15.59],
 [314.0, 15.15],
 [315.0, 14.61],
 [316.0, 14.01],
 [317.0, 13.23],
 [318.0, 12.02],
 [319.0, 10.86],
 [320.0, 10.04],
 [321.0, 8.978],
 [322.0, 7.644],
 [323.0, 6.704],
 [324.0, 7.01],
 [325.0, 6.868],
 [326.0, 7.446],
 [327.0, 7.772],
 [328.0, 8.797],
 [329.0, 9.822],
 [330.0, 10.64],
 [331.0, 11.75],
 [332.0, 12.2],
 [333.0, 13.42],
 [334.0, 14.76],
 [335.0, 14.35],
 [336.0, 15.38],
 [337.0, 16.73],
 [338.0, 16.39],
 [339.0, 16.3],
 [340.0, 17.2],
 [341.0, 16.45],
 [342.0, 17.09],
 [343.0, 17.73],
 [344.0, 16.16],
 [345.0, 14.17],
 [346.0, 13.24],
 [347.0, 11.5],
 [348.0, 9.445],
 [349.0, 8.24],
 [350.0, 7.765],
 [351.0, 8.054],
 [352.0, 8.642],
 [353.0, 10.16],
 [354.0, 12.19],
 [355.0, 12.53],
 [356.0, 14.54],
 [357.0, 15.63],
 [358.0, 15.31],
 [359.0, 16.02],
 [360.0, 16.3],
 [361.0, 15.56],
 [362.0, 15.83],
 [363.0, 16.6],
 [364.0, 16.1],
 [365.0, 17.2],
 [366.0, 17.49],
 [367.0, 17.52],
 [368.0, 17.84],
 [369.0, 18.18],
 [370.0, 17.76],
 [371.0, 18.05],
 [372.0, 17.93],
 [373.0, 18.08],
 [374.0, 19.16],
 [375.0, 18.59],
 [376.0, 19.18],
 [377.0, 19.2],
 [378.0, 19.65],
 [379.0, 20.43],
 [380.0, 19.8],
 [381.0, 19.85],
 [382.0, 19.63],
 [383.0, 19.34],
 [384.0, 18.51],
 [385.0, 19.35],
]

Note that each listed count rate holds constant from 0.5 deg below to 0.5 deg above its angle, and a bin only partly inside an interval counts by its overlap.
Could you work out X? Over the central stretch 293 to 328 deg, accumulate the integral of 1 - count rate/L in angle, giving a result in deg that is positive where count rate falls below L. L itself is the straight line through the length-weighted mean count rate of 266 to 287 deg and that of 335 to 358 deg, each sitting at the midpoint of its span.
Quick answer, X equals 2.7 deg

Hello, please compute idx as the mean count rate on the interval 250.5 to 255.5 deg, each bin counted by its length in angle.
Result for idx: 13.3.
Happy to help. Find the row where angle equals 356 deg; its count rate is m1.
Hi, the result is 14.54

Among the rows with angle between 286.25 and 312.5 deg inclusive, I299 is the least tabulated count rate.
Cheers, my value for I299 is 14.21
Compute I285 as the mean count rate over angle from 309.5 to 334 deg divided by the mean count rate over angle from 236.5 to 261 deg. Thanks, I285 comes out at 0.9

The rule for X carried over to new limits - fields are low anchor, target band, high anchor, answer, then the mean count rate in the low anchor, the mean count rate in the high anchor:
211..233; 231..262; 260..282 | 1.7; 12.9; 15.1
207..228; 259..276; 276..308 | -1.2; 12.9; 14.9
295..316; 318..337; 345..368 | 5.4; 15.4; 13.6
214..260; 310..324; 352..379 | 2.7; 13.1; 16.6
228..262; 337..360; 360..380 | 4.8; 13.2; 17.9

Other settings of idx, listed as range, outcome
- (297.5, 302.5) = 15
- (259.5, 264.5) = 14.3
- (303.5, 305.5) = 16.9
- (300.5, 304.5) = 16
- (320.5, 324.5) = 7.58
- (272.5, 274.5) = 15.4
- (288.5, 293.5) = 15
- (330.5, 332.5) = 12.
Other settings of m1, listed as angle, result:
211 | 13.21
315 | 14.61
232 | 12.93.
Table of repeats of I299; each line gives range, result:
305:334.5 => 6.704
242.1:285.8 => 12.44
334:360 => 7.765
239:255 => 11.74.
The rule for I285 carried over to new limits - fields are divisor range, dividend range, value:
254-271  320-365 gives 0.86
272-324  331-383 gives 1.09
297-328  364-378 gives 1.39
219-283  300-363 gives 0.96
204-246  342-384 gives 1.23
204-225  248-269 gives 1.11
